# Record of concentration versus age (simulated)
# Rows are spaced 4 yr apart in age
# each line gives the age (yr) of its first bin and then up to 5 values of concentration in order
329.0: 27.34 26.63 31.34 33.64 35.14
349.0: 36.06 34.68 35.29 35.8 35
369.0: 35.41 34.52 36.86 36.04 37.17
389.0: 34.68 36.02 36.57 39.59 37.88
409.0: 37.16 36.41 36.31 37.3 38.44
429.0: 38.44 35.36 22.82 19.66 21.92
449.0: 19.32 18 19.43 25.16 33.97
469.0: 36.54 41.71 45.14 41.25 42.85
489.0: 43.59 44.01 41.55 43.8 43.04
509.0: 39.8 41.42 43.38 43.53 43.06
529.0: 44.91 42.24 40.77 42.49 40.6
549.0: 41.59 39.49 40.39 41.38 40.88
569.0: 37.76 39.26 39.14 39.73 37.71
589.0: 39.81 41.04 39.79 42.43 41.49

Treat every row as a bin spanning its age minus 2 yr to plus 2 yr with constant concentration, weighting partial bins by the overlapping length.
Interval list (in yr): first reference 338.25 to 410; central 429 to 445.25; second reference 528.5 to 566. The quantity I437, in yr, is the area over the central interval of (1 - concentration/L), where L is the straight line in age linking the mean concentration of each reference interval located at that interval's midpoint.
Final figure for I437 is 4.7 yr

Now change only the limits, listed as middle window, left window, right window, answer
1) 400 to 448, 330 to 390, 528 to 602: 4.3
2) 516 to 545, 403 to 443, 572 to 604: -3.7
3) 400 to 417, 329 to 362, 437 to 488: -3.1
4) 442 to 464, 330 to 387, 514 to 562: 9.8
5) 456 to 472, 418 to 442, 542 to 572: 2.1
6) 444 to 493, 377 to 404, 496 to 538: 9.0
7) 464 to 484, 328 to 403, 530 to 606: -1.2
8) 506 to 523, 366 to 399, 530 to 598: -1.3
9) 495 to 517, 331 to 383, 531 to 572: -1.6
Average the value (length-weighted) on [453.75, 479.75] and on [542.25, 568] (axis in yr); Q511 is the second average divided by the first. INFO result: 1.2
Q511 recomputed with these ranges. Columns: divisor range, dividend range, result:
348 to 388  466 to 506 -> 1.18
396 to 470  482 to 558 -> 1.37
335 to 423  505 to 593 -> 1.14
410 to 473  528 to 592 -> 1.36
